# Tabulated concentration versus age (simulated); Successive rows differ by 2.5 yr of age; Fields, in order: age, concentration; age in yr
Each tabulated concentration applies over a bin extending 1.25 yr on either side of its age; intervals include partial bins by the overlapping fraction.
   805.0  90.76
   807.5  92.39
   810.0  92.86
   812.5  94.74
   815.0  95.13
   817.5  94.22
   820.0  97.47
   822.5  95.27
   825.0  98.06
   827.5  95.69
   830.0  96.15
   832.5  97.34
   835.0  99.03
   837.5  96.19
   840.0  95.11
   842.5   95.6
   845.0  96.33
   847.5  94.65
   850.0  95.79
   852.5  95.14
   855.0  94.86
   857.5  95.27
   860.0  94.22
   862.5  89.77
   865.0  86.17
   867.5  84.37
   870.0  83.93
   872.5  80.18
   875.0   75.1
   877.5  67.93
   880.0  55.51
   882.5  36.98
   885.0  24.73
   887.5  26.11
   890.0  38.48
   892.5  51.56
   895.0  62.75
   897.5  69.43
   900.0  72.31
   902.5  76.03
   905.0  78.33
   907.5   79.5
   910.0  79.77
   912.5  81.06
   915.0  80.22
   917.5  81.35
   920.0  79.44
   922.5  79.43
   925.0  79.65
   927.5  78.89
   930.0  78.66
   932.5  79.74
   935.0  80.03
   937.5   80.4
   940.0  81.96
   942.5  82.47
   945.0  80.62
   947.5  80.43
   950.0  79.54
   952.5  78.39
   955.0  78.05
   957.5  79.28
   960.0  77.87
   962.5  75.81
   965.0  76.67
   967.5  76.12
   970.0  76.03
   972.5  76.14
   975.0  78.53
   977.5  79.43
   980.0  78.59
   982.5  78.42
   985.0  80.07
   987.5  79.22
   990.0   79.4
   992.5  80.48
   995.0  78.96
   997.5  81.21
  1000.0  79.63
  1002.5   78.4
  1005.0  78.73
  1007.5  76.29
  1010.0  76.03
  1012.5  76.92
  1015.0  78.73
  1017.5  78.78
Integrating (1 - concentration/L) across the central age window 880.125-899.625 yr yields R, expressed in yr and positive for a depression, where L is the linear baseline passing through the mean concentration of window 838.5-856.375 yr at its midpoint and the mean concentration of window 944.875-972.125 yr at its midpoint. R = 9.3 yr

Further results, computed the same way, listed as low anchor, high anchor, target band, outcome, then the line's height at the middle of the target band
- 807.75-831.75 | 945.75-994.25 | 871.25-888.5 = 7.01 yr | 88.6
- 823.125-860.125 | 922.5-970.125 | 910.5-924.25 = 0.57 yr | 83.7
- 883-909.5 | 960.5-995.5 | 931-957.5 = -3.95 yr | 69.8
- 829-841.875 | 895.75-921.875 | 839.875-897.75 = 9.54 yr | 88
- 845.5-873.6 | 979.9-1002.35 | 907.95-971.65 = 3.49 yr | 83.9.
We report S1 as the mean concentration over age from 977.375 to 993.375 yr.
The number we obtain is 79.3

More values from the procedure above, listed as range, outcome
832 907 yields 76.8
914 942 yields 80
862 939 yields 70.7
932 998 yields 79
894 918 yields 76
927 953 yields 80.2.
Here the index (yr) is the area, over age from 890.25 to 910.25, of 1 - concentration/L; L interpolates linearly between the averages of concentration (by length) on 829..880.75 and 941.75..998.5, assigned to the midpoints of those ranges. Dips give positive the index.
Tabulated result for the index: 3.74 yr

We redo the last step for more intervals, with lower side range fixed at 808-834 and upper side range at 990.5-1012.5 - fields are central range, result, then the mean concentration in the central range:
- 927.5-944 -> 0.86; 80.4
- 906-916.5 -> 0.84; 80.1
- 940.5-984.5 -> 2.05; 78.5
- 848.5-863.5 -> -0.31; 94.3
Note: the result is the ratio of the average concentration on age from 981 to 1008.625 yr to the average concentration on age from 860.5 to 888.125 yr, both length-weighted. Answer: 1.19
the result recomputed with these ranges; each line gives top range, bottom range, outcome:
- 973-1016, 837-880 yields 0.89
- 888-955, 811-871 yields 0.80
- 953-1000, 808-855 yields 0.82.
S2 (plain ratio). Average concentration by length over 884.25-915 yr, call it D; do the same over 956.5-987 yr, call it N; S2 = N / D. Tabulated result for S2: 1.2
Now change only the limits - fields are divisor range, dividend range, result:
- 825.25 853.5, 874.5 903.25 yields 0.56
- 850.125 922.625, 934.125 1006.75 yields 1.09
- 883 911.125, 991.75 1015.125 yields 1.33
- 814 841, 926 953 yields 0.83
